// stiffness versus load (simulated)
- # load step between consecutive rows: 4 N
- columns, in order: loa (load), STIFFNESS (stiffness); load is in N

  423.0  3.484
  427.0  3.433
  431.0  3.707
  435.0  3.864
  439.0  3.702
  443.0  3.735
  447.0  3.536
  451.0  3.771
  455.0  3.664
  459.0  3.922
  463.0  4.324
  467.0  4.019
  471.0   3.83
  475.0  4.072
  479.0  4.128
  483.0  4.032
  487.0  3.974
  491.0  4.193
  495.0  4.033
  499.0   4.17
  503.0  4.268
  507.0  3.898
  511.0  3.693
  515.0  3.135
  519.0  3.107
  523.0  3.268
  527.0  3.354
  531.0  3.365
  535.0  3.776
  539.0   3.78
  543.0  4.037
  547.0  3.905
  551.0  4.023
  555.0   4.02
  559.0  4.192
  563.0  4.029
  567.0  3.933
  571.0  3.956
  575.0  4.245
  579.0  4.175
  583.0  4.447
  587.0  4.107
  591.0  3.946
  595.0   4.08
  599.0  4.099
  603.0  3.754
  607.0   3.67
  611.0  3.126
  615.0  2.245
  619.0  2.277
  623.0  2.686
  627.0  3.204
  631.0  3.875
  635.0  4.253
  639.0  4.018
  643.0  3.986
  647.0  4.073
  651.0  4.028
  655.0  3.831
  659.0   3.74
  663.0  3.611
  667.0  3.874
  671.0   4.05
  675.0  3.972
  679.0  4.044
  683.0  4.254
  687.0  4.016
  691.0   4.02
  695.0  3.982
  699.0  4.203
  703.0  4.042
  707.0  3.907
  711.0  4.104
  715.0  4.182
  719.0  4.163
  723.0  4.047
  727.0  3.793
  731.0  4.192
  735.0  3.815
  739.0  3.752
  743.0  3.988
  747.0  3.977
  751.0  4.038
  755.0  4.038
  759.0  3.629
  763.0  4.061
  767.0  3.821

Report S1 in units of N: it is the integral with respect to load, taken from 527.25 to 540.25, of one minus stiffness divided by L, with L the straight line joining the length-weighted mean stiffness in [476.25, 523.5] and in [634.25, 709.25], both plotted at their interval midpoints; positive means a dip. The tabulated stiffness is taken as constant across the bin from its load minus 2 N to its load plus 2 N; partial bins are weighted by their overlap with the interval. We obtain 0.9 N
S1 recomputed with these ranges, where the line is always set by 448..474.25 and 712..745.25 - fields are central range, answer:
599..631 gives 6.80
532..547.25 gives 0.39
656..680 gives 0.63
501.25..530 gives 3.00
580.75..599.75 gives -0.89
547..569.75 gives -0.47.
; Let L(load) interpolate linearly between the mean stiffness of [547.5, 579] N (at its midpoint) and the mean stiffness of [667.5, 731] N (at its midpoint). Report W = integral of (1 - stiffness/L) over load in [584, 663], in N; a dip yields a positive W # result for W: 8.06 N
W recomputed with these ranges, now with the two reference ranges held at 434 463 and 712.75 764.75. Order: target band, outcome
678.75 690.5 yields -0.5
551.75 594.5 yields -2.6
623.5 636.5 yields 0.9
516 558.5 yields 1.9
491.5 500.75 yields -0.7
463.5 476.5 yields -0.7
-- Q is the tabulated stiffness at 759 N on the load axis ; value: 3.629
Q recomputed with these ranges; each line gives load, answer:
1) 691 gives 4.02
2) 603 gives 3.754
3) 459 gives 3.922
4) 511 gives 3.693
